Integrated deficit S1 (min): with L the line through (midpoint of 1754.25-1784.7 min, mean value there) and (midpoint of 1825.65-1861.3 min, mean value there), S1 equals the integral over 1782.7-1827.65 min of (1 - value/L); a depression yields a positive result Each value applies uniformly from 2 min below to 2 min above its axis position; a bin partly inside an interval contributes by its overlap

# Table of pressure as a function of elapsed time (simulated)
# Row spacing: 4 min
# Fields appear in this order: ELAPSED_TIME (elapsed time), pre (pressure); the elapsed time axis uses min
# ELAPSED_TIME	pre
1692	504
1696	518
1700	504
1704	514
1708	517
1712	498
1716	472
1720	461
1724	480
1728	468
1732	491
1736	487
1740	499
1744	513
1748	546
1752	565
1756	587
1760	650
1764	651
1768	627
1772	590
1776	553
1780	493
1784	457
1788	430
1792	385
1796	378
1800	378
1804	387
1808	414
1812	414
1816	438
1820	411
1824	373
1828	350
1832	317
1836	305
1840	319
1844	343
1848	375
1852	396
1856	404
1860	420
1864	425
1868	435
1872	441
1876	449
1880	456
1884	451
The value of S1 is 6.5 min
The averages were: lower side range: 581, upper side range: 358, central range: 403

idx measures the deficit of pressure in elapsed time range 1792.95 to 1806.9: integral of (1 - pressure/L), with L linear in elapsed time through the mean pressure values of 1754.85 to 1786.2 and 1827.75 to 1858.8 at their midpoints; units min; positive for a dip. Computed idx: 2.9 min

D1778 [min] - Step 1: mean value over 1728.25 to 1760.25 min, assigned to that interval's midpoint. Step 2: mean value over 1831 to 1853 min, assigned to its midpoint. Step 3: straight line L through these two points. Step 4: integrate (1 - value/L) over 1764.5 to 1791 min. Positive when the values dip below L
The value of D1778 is -3.3 min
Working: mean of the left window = 532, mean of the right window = 341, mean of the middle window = 527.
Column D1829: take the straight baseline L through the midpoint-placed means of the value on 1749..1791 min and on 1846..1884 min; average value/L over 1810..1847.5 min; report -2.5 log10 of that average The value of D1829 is 0.29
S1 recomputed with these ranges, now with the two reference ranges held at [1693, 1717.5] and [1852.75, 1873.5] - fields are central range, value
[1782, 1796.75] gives 1.5 min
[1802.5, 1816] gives 1.2 min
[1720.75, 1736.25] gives 0.4 min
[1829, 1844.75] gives 4.2 min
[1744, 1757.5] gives -2.1 min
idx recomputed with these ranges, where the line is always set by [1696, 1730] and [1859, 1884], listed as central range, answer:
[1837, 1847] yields 2.6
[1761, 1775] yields -4.3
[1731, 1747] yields -0.6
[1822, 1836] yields 3.5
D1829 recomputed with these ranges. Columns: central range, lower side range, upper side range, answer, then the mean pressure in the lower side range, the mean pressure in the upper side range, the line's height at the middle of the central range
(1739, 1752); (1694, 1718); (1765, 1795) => -0.05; 504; 506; 505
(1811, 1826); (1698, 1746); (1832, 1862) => -0.04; 492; 363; 392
